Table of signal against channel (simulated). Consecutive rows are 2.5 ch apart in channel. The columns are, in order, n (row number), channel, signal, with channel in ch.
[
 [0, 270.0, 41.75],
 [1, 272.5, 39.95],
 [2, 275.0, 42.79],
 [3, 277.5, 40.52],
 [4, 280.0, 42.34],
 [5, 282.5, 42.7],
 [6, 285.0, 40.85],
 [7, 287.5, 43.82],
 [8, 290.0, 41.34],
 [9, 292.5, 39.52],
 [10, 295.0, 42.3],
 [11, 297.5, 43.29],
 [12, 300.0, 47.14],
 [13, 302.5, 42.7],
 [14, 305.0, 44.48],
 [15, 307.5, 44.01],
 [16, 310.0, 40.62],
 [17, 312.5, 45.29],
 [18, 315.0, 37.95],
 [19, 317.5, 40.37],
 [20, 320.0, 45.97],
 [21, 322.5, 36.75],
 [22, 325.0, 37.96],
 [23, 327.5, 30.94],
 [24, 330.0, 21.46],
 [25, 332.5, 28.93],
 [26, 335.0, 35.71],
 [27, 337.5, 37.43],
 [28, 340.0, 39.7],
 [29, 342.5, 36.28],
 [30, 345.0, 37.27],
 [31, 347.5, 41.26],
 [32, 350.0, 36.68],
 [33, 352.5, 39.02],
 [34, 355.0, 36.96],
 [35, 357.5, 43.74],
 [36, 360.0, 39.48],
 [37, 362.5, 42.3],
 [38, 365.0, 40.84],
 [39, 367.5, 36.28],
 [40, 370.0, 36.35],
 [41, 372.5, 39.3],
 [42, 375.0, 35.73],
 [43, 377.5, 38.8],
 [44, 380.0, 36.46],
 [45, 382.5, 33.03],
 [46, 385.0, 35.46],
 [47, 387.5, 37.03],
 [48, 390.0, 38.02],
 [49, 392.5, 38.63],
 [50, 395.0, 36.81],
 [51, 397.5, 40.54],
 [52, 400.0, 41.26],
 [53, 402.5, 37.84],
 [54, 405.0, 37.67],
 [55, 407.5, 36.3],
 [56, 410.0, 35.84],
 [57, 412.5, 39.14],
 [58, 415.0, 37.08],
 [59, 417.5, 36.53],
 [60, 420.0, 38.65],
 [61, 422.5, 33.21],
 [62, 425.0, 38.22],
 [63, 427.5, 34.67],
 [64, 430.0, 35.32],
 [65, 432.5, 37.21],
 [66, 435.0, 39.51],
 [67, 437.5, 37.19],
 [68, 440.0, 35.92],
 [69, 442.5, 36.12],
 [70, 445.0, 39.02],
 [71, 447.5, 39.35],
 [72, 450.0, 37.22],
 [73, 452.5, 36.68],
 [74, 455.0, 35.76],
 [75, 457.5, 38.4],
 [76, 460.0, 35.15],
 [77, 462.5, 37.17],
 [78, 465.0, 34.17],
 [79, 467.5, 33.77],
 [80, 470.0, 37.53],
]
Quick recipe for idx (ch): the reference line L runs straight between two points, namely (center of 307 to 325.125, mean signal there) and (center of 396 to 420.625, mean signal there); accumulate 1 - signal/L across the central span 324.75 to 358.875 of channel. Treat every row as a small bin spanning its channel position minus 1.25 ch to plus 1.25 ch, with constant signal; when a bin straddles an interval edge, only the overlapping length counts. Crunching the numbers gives 3.7 ch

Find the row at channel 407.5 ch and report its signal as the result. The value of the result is 36.3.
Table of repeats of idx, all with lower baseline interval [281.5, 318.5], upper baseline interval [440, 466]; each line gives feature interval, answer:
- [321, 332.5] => 2.69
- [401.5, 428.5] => 1.00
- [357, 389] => 1.51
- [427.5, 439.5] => 0.20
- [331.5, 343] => 1.50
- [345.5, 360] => 0.40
